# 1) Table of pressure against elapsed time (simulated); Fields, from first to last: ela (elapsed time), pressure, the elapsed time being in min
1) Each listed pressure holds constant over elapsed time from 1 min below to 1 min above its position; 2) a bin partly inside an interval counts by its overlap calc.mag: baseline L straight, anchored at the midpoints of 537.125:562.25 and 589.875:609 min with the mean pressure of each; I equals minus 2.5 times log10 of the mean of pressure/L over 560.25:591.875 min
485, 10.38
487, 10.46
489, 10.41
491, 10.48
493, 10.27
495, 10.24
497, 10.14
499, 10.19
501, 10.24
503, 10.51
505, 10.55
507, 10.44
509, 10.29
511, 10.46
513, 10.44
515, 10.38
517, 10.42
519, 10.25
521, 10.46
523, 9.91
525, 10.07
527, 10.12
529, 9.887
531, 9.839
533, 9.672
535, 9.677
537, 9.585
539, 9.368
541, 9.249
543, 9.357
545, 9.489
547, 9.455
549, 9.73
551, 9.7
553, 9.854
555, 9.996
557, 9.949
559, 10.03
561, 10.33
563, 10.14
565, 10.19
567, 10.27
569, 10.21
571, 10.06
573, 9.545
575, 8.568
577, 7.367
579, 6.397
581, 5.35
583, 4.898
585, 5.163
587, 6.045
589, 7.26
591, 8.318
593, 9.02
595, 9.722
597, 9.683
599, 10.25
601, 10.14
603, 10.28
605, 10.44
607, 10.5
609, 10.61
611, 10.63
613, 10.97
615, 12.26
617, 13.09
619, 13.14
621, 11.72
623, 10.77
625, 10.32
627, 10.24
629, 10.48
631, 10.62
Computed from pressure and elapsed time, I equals 0.20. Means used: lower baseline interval 9.71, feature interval 8.11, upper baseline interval 9.84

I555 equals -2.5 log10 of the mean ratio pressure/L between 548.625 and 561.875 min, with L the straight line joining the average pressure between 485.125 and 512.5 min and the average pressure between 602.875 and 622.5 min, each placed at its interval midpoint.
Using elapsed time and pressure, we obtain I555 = 0.10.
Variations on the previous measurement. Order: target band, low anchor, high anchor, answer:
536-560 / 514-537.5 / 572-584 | -0.109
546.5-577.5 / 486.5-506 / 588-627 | 0.072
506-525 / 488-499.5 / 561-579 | -0.030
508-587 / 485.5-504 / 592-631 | 0.127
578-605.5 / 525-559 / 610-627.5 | 0.333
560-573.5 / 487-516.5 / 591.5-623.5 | 0.052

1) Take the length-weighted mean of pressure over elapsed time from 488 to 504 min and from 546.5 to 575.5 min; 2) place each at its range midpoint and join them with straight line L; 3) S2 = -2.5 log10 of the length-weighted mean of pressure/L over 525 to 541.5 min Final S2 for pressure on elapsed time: 0.04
